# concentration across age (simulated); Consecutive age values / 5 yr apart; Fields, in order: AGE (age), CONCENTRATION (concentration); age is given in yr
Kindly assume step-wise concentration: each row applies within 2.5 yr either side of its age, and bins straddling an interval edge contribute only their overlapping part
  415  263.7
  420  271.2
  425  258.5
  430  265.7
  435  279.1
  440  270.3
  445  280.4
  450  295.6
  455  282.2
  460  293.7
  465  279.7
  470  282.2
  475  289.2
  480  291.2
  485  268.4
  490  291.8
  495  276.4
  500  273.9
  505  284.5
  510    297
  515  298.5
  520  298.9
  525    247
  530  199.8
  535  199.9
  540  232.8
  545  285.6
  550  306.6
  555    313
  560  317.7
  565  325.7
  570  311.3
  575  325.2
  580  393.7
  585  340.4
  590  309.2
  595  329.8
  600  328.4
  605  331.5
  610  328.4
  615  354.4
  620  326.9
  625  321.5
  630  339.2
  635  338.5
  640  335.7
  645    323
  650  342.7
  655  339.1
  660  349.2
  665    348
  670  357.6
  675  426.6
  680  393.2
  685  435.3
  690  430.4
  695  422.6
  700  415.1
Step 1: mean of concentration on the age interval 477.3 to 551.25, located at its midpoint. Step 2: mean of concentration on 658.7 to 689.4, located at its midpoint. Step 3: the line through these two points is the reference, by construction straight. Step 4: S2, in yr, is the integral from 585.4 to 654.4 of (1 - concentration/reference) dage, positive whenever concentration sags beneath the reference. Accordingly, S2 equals 3.2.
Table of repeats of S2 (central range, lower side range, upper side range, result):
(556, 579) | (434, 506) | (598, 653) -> -0.70 yr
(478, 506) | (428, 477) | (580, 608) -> 1.48 yr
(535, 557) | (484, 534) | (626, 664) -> 1.19 yr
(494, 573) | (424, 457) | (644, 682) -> 8.20 yr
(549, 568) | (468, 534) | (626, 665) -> -1.03 yr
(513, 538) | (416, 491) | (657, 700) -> 5.42 yr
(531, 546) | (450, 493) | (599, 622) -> 3.80 yr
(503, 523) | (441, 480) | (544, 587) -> 0.78 yr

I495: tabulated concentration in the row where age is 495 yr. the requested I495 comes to 276.4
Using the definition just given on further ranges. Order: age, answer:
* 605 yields 331.5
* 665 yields 348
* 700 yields 415.1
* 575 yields 325.2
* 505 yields 284.5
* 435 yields 279.1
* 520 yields 298.9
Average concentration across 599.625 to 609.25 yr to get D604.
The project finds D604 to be 330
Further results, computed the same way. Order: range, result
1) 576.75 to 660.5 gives 337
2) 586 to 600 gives 323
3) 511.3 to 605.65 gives 299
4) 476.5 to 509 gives 282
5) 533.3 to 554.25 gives 263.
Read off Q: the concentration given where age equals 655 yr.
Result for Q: 339.1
